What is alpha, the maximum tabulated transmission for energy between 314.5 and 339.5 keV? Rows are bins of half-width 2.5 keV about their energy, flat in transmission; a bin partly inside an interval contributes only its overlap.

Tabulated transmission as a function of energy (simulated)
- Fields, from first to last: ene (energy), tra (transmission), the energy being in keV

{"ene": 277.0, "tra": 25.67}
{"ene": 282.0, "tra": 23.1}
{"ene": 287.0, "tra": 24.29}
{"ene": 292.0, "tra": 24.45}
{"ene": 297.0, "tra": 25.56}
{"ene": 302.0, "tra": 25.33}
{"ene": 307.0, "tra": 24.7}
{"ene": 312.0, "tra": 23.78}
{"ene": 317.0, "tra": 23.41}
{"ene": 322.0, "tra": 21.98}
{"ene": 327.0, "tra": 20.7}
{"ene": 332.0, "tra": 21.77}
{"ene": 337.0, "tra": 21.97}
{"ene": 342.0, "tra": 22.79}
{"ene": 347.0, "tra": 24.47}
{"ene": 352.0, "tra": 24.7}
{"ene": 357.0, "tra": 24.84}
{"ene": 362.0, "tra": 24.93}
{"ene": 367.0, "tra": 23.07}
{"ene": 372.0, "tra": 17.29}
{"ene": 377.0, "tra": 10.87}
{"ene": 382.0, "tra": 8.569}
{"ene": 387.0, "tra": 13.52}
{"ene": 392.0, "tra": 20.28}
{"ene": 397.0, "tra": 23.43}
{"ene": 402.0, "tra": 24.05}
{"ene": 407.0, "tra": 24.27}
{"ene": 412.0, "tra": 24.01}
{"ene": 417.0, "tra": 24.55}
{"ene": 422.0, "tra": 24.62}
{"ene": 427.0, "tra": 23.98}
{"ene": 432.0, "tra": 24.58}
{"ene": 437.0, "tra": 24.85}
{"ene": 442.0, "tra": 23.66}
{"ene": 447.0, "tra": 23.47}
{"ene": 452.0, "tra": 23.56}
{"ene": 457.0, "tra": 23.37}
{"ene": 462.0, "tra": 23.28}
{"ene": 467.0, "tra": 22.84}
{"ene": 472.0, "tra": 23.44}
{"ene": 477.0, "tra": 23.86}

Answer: 23.41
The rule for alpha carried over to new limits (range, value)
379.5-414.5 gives 24.27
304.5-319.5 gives 24.7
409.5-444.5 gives 24.85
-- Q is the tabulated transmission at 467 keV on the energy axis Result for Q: 22.84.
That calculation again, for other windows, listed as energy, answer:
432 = 24.58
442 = 23.66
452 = 23.56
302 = 25.33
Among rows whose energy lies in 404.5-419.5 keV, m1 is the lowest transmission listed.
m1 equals 24.01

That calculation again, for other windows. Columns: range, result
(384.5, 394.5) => 13.52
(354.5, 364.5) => 24.84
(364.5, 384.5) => 8.569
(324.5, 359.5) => 20.7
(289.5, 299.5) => 24.45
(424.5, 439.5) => 23.98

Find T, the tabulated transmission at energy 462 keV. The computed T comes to 23.28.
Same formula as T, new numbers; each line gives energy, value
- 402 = 24.05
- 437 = 24.85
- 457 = 23.37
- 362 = 24.93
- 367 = 23.07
